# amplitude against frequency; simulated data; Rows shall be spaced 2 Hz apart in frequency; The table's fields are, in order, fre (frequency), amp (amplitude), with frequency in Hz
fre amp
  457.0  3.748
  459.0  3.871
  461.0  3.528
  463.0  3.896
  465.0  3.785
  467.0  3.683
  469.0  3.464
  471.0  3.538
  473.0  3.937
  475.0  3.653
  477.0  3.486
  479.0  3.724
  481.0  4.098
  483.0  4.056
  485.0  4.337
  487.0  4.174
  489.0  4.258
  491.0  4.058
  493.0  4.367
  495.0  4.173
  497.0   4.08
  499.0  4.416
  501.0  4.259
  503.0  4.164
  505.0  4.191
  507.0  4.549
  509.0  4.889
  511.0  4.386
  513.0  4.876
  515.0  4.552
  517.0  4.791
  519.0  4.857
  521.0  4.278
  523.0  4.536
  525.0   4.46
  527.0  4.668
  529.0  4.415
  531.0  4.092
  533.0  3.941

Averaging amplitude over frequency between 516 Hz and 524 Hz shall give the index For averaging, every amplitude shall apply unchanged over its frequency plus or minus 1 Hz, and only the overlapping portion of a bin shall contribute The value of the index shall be 4.62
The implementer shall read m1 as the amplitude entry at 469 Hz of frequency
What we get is 3.464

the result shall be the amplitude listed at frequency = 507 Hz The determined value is 4.549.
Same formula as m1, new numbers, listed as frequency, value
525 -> 4.46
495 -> 4.173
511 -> 4.386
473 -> 3.937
